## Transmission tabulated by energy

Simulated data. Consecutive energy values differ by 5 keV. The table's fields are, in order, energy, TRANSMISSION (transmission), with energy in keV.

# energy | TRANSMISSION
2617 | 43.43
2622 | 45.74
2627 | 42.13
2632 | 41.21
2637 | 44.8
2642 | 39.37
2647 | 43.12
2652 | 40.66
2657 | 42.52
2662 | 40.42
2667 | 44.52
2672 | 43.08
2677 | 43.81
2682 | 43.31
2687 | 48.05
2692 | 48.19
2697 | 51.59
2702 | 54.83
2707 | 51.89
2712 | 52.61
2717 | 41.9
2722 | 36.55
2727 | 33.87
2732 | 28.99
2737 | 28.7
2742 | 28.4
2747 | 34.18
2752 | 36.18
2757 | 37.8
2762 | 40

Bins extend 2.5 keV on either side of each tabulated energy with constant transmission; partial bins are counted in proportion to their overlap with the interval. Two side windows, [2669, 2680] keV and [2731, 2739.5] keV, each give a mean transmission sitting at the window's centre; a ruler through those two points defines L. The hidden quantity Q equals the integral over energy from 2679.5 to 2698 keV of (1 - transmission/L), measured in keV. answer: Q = -3.5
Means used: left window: 43.5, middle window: 47.5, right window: 28.8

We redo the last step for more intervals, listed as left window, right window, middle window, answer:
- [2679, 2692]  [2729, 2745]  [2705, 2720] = -4.5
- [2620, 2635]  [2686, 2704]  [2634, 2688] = 4.5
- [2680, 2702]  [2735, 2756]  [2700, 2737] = -0.8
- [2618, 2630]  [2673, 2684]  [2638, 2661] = 1.1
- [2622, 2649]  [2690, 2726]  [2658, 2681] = 1.0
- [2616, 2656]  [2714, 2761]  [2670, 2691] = -3.2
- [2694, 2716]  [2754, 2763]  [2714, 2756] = 9.8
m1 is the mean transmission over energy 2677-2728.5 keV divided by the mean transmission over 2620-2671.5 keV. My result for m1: 1.09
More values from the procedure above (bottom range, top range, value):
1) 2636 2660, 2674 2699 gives 1.12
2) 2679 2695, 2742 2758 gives 0.74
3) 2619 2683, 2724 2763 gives 0.78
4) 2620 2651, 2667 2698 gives 1.08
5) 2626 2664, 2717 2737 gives 0.81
